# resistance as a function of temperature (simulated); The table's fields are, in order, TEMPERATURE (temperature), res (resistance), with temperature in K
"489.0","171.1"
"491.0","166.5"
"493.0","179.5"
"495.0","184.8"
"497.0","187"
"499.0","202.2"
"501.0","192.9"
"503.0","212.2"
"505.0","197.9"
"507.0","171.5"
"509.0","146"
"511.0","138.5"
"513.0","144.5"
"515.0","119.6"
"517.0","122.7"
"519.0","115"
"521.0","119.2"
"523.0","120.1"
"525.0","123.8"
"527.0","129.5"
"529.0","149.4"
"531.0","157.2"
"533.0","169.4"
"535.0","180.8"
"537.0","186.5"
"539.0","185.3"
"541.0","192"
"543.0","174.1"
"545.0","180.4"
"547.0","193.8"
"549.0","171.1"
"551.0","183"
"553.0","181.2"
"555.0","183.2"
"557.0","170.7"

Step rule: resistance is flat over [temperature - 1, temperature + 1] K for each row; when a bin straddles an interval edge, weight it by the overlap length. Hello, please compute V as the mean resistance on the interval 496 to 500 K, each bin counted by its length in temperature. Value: 195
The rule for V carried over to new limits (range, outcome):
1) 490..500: 184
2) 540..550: 182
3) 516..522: 119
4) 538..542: 189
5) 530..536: 169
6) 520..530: 128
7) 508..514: 143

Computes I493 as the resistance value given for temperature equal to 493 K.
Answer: 179.5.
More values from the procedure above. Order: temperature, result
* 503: 212.2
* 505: 197.9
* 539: 185.3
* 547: 193.8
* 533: 169.4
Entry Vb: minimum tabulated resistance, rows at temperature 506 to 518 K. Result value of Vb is 119.6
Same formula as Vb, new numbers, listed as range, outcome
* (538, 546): 174.1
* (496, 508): 171.5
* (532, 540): 169.4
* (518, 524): 115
